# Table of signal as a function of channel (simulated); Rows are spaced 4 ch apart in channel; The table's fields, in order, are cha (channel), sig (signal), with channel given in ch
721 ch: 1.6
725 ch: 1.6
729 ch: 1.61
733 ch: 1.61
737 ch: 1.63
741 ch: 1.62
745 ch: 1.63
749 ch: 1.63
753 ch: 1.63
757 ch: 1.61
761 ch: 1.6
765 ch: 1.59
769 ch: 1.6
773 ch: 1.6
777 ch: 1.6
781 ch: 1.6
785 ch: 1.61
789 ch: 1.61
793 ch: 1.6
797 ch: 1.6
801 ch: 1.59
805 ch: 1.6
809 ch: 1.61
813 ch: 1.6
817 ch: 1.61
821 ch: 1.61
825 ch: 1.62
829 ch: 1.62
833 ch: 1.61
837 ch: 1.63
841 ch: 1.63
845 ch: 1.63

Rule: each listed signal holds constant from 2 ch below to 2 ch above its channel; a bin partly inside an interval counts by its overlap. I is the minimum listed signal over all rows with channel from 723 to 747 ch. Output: 1.6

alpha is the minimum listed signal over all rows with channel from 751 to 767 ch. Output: 1.59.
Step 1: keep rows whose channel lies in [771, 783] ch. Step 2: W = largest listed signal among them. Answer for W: 1.6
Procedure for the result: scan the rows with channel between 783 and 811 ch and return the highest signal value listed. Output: 1.61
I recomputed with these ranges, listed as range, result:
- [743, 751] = 1.63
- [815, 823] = 1.61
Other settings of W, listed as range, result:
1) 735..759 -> 1.63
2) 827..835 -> 1.62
